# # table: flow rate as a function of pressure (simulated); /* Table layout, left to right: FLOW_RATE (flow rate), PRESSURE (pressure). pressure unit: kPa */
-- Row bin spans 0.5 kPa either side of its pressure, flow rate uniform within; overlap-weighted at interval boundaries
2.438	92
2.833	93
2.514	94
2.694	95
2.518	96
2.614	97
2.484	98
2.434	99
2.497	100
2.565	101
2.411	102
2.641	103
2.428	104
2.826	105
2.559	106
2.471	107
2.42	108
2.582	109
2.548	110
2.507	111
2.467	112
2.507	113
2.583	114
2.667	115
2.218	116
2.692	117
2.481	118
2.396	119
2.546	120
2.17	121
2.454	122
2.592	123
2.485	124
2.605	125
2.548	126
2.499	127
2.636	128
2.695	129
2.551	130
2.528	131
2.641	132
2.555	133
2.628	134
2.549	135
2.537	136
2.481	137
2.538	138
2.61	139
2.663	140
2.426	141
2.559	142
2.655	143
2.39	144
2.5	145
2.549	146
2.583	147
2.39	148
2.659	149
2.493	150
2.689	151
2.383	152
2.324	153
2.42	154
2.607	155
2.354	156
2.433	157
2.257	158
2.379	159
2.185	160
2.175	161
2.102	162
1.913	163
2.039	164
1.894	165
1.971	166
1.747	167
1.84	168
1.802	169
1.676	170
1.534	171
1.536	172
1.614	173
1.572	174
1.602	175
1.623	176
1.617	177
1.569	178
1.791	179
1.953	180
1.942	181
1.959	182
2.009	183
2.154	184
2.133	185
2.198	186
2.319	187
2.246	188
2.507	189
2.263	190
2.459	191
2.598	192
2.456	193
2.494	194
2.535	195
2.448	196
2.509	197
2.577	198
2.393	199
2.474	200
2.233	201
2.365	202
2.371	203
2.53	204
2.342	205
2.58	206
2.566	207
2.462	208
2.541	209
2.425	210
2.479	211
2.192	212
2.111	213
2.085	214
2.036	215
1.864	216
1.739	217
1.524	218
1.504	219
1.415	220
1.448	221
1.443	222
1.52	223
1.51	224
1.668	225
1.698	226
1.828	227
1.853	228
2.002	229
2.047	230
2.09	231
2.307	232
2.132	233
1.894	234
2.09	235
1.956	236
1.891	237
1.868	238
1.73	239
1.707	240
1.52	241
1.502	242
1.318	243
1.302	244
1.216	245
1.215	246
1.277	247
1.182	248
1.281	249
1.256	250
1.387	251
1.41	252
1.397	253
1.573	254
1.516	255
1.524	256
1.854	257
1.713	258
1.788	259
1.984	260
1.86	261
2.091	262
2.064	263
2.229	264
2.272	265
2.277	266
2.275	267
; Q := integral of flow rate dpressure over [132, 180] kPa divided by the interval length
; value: 2.2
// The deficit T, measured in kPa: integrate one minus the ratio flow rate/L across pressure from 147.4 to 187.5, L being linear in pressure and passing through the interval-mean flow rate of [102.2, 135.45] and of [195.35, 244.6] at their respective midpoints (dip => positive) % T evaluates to 4.1 kPa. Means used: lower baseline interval 2.53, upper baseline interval 2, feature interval 2.05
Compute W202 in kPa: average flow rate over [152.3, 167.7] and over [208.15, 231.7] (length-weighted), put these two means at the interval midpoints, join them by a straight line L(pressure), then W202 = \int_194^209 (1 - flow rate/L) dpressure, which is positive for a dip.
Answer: -3.7 kPa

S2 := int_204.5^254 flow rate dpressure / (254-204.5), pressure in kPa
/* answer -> 1.79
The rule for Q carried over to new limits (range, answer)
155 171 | 2.05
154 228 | 2.07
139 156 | 2.52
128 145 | 2.56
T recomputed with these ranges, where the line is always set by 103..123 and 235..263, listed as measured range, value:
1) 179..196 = -2.2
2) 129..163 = -2.8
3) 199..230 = -3.5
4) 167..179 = 2.6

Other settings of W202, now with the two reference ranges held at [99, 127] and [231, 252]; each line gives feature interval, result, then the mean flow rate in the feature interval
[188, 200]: -3.2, 2.47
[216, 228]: 1.0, 1.6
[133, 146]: -1.2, 2.55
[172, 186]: 1.6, 1.81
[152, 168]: 0.0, 2.18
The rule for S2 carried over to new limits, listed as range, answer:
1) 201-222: 2.12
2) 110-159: 2.51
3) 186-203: 2.42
